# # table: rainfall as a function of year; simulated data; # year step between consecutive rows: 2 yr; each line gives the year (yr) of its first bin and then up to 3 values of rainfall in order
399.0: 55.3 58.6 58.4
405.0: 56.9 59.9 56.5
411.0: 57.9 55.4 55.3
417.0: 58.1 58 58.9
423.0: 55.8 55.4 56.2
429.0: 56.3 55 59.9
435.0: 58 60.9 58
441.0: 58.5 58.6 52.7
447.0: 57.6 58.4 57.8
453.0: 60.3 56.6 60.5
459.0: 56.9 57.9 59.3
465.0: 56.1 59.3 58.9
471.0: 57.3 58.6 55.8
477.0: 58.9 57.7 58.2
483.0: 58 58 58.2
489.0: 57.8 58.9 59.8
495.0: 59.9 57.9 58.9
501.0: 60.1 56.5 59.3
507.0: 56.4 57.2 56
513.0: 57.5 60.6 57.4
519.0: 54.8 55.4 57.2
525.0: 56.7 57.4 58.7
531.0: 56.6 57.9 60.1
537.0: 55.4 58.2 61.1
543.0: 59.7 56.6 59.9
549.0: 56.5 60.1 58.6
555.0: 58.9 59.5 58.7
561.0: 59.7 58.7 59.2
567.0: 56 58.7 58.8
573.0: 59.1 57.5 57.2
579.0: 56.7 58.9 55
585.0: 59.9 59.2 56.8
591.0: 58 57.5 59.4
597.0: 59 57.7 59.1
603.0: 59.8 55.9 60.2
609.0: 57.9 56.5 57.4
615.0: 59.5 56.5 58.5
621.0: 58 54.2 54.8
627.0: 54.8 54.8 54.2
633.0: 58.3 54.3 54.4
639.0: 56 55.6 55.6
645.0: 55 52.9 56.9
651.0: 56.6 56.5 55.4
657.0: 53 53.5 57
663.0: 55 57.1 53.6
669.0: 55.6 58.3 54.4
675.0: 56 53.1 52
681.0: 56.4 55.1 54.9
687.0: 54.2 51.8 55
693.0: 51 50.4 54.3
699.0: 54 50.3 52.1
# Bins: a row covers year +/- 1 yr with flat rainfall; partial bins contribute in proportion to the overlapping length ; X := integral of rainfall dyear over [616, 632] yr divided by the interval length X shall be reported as 55.7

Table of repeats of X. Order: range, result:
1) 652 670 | 55.2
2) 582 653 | 56.9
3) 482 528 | 57.8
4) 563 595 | 58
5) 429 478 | 58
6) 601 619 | 58.1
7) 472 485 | 57.9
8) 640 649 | 55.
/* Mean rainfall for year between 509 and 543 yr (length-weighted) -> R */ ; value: 57.6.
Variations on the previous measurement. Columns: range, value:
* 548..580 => 58.4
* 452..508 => 58.3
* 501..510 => 57.7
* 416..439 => 57.5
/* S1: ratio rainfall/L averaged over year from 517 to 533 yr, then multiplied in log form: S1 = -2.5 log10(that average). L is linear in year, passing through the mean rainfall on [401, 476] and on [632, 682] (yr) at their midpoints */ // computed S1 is -0.002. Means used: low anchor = 57.6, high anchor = 55.3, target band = 56.8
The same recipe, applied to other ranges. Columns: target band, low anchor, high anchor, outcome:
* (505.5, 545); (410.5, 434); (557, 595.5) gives 0.00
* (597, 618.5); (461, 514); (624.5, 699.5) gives -0.04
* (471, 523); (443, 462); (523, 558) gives 0.00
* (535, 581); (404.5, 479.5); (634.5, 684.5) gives -0.04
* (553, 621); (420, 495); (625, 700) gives -0.04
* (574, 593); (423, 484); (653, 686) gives -0.03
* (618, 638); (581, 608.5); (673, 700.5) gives 0.02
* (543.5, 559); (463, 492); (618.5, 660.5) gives -0.03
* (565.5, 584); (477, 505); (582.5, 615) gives 0.01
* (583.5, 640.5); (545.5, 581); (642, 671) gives -0.01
